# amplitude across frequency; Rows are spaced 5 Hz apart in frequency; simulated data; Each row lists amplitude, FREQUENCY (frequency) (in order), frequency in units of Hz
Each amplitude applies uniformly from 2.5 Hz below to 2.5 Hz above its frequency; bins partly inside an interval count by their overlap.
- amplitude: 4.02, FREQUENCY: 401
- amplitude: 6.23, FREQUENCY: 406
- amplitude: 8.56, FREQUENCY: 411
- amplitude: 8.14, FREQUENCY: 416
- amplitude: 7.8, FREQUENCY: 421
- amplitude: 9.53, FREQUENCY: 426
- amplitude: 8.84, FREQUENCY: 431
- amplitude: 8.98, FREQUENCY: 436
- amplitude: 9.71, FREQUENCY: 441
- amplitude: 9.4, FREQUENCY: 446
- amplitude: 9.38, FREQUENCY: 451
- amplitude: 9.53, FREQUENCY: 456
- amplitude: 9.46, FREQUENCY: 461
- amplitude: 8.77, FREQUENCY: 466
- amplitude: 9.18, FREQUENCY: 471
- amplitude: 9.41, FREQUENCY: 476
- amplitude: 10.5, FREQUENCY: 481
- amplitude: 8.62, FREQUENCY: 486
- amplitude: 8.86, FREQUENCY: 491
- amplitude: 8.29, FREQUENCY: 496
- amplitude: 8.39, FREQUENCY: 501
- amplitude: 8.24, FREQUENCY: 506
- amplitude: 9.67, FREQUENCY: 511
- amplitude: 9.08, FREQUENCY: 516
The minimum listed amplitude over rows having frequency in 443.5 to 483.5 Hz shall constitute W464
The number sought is 8.77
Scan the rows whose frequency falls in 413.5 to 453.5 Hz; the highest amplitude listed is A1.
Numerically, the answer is 9.71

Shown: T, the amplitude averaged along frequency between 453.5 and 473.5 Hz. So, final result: 9.24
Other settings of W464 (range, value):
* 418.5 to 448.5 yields 7.8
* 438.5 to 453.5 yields 9.38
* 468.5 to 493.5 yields 8.62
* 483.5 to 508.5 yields 8.24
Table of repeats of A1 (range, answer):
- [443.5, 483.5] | 10.5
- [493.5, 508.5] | 8.39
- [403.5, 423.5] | 8.56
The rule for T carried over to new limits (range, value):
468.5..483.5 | 9.7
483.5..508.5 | 8.48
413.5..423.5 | 7.97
